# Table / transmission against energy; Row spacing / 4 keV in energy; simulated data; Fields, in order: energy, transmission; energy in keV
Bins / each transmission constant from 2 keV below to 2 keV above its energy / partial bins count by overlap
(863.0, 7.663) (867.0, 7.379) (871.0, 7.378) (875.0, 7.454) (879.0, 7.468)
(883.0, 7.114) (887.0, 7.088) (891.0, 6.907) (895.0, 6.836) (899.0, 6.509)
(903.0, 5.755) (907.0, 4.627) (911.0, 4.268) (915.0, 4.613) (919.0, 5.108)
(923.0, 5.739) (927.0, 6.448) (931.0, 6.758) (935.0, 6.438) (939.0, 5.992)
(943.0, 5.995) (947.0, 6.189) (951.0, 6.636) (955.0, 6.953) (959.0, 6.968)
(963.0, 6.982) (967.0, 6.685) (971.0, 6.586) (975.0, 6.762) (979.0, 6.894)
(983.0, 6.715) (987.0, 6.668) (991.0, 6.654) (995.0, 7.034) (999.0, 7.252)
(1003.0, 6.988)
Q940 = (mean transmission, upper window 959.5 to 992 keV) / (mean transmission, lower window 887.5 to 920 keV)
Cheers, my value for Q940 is 1.19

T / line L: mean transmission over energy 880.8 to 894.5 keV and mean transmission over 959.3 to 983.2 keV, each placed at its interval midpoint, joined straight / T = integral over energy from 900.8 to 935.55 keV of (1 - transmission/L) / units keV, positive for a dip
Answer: 7.20 keV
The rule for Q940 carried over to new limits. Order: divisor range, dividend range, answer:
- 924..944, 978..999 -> 1.08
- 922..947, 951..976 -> 1.09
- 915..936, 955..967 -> 1.17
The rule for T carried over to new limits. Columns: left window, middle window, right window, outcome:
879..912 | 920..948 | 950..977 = 1.7 keV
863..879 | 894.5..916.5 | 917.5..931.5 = 3.9 keV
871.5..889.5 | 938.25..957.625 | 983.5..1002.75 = 1.8 keV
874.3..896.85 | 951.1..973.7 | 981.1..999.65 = 0.3 keV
